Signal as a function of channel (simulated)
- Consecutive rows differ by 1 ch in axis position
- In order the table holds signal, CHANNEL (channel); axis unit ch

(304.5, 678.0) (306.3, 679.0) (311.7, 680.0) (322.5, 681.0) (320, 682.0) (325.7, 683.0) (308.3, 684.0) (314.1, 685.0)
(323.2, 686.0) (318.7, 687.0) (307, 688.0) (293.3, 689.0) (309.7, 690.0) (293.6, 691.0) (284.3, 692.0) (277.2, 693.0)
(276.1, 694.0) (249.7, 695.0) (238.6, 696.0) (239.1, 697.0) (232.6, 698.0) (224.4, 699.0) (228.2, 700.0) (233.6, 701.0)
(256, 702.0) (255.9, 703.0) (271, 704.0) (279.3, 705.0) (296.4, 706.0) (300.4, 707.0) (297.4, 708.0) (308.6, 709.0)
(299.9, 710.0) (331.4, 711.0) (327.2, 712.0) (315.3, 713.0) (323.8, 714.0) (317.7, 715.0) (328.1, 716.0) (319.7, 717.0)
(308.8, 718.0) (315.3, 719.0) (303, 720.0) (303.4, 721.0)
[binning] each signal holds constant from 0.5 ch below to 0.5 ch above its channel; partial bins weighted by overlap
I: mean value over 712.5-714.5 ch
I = 320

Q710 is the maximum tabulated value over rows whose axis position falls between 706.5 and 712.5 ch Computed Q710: 331.4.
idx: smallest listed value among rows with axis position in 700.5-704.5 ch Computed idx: 233.6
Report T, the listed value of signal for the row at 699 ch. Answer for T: 224.4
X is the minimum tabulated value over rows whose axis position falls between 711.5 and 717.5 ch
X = 315.3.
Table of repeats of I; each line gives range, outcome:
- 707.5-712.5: 313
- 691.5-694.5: 279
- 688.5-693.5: 292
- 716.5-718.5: 314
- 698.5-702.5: 236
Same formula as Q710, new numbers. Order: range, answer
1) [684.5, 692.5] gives 323.2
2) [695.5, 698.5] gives 239.1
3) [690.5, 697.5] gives 293.6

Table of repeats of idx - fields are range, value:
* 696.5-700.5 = 224.4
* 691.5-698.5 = 232.6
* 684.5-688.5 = 307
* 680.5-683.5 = 320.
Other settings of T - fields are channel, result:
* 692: 284.3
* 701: 233.6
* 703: 255.9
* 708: 297.4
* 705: 279.3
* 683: 325.7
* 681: 322.5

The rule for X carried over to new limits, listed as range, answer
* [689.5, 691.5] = 293.6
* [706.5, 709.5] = 297.4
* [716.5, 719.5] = 308.8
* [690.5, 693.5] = 277.2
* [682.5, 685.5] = 308.3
